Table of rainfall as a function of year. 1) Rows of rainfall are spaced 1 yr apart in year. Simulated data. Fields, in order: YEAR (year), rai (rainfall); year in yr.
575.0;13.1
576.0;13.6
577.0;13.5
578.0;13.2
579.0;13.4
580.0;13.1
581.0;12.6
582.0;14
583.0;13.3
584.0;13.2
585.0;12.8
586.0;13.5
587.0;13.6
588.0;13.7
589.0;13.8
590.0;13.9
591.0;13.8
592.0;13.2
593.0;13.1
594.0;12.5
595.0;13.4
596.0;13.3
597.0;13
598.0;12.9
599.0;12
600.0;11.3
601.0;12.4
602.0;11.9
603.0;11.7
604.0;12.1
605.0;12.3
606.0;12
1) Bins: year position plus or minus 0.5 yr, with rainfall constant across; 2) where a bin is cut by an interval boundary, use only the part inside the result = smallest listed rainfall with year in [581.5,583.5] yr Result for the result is 13.3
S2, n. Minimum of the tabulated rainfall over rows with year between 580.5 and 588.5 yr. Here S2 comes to 12.6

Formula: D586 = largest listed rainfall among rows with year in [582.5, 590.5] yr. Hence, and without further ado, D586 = 13.9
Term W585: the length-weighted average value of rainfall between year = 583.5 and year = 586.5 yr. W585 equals 13.2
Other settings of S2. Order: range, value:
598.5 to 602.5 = 11.3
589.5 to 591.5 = 13.8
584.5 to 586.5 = 12.8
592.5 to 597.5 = 12.5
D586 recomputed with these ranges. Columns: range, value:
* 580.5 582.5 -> 14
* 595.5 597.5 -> 13.3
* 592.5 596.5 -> 13.4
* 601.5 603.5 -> 11.9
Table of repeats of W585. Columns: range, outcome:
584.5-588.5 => 13.4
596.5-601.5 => 12.3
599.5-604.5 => 11.9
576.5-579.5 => 13.4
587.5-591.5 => 13.8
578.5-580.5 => 13.2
